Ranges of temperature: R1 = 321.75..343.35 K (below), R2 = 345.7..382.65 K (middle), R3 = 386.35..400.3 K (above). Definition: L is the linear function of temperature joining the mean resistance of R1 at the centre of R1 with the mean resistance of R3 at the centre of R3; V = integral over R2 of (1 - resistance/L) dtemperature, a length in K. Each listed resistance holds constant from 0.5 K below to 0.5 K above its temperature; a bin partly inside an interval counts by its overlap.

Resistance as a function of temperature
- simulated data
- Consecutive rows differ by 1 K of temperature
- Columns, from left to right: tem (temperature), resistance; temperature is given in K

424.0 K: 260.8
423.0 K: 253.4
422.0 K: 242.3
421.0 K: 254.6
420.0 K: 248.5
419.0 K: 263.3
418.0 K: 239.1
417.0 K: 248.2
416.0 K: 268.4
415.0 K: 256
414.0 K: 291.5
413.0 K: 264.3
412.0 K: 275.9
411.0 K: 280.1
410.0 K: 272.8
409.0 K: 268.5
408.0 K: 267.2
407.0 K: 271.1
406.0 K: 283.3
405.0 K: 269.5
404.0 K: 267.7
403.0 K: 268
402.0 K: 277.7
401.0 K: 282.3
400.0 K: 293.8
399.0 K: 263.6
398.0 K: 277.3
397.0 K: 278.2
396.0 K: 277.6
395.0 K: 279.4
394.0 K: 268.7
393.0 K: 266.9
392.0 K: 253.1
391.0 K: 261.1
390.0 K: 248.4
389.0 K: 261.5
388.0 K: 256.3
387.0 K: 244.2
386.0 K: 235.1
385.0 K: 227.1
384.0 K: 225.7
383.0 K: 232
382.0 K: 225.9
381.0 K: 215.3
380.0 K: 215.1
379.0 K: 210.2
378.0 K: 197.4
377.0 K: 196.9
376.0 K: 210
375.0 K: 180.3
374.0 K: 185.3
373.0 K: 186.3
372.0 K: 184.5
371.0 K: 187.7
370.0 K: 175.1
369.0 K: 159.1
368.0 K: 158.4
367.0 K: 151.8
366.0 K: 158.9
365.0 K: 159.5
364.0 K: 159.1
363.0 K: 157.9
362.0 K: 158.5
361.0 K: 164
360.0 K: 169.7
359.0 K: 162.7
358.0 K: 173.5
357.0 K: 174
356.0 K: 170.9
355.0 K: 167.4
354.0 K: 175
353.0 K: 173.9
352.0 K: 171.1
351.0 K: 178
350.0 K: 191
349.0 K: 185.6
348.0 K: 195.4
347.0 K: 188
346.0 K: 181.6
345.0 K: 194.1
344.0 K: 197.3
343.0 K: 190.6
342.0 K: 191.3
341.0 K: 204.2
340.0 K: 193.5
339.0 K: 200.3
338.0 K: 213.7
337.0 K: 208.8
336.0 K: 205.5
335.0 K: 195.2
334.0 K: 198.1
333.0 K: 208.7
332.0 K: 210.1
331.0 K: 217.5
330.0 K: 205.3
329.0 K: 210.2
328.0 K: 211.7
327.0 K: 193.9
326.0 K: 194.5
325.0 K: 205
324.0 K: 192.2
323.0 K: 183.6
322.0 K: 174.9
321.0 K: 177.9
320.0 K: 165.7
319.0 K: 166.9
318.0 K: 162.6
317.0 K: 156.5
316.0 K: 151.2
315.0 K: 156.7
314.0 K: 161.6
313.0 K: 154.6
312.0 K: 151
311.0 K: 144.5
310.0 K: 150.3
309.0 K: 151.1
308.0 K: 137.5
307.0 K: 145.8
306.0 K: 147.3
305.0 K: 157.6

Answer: 8.6 K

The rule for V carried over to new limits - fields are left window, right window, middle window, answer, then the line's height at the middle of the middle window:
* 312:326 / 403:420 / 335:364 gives 2.6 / 202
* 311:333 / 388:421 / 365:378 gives 3.1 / 233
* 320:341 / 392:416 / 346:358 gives 2.3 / 221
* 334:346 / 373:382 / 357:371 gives 2.6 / 201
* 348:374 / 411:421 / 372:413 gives -4.5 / 223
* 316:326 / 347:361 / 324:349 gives -3.4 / 176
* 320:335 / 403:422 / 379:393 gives 0.3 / 244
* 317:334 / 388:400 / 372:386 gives 2.4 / 251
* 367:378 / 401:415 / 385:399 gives -1.7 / 232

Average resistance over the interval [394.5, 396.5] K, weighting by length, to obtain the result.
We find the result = 278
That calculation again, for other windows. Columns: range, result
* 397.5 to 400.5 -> 278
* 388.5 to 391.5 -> 257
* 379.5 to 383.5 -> 222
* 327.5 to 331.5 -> 211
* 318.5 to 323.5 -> 174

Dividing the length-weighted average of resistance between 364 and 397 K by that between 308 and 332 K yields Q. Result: 1.23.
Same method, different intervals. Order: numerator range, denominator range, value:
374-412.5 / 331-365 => 1.36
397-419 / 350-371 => 1.62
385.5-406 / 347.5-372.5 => 1.57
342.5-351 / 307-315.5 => 1.26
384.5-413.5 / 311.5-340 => 1.43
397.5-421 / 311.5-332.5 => 1.49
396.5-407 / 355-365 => 1.67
